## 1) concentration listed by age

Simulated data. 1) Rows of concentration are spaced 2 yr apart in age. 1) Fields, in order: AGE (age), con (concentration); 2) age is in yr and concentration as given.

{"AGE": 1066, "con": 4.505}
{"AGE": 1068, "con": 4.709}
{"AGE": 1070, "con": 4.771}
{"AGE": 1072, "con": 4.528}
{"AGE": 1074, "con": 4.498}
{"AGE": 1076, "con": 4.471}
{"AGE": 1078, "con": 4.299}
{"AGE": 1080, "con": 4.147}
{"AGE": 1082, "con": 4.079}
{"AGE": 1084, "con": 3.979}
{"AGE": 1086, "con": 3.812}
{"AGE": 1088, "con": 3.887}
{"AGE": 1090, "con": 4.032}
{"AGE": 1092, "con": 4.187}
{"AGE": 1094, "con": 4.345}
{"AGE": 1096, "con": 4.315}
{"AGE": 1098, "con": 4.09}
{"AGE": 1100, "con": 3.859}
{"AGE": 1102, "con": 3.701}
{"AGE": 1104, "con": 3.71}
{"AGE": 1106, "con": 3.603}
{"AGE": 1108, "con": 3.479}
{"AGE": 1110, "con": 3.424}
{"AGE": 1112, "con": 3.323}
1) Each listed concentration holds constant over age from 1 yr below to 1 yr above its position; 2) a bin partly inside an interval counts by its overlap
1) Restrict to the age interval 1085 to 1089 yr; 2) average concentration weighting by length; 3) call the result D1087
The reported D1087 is 3.85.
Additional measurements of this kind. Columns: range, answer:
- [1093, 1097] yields 4.33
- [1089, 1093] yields 4.11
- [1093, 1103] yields 4.06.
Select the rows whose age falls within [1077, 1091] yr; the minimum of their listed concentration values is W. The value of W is 3.812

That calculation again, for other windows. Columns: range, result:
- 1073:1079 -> 4.299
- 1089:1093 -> 4.032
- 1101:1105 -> 3.701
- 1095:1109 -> 3.479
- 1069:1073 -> 4.528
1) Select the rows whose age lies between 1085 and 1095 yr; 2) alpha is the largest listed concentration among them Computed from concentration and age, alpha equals 4.345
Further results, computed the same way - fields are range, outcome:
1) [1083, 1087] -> 3.979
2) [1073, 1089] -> 4.498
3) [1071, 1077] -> 4.528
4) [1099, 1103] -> 3.859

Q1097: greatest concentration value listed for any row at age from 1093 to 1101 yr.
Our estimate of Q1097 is 4.345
